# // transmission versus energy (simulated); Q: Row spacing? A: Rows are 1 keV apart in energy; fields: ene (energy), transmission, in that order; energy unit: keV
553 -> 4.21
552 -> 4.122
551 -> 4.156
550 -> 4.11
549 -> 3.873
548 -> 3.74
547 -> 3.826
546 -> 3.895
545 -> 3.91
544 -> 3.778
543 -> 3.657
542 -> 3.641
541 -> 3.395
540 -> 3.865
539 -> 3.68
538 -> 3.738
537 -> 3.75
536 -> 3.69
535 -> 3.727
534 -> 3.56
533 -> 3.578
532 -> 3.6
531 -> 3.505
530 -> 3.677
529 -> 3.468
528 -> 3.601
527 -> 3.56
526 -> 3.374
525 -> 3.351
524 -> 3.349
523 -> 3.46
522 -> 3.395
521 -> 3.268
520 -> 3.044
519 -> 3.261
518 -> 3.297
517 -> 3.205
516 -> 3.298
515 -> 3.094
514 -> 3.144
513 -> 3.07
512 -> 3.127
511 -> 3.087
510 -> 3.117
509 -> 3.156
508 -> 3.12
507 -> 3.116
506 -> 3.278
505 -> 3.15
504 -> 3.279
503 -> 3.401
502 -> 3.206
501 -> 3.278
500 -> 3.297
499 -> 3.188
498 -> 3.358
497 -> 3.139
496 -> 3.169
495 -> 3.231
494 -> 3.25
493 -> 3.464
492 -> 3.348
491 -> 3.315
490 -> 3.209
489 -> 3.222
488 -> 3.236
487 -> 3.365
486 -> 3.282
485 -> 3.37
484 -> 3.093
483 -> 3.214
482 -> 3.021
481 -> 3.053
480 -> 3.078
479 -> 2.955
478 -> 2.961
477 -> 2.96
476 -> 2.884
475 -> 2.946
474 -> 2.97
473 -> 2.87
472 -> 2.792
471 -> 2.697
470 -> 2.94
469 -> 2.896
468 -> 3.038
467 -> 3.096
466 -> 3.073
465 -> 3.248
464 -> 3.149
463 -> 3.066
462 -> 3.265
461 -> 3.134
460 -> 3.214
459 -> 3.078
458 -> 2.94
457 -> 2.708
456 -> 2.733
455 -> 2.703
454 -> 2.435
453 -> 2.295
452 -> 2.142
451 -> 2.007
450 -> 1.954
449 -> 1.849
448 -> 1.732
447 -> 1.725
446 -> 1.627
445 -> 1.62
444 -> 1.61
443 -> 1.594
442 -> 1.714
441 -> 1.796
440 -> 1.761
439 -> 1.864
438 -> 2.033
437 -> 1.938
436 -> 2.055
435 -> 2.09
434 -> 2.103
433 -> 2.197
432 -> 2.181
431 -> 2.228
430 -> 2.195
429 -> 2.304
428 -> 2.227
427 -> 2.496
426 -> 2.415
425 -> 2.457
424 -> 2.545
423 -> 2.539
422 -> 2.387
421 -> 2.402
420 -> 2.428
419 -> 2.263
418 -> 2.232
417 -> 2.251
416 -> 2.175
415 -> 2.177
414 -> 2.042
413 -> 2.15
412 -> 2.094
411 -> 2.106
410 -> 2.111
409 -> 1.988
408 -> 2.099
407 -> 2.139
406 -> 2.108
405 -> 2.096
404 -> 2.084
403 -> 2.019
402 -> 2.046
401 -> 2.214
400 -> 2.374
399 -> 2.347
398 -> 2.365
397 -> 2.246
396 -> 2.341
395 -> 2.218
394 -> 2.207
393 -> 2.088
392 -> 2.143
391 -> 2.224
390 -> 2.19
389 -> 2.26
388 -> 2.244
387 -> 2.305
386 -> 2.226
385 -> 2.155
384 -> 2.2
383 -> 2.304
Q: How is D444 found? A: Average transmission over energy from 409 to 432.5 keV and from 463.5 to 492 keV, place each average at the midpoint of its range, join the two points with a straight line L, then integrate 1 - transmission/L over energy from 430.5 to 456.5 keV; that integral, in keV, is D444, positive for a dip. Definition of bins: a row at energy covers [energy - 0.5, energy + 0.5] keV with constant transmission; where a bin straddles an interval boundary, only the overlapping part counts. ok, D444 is 5.9 keV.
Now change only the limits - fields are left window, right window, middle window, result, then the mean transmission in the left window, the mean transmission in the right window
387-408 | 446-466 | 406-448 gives 5.0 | 2.2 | 2.59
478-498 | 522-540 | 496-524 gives 1.5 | 3.21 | 3.57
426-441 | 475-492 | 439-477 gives 1.8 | 2.12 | 3.14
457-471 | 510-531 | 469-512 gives 0.5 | 3.06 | 3.31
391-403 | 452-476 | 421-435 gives 1.2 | 2.23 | 2.91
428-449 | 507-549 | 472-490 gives -2.9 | 1.92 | 3.47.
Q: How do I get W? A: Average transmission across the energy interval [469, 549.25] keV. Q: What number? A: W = 3.31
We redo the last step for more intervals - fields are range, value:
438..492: 2.69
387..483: 2.38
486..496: 3.29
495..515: 3.19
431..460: 2.11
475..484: 3.02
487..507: 3.26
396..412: 2.16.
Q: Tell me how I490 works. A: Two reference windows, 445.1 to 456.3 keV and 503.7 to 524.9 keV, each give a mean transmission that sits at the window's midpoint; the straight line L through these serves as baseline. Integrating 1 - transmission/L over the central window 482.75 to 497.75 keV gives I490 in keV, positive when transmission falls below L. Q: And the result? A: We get -2.61 keV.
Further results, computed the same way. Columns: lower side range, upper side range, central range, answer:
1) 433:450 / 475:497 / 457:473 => -3.1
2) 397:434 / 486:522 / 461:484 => -1.1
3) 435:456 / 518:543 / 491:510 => -1.8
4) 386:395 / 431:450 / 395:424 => -1.9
